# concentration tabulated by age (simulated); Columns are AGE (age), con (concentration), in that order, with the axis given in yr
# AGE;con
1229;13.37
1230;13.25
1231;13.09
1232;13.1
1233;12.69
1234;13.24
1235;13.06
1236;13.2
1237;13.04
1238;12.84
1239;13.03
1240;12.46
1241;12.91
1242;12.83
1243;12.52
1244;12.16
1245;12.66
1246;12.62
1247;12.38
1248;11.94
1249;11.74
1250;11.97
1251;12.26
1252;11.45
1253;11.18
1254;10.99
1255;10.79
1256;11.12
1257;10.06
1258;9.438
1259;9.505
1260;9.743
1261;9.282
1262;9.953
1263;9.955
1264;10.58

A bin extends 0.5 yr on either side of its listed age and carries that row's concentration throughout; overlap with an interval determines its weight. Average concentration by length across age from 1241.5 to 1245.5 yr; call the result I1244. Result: 12.5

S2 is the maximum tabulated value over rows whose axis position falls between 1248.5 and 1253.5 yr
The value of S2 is 12.26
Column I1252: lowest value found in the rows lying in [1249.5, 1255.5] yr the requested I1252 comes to 10.79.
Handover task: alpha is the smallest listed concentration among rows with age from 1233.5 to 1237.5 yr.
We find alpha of 13.04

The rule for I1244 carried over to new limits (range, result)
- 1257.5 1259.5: 9.47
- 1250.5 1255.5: 11.3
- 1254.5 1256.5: 11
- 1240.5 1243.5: 12.8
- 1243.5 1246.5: 12.5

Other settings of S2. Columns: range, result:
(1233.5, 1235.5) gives 13.24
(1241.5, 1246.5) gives 12.83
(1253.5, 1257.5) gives 11.12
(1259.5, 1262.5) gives 9.953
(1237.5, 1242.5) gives 13.03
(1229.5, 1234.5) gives 13.25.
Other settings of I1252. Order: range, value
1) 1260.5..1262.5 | 9.282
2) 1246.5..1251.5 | 11.74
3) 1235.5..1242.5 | 12.46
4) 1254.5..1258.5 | 9.438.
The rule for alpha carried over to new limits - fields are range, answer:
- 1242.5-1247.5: 12.16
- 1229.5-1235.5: 12.69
